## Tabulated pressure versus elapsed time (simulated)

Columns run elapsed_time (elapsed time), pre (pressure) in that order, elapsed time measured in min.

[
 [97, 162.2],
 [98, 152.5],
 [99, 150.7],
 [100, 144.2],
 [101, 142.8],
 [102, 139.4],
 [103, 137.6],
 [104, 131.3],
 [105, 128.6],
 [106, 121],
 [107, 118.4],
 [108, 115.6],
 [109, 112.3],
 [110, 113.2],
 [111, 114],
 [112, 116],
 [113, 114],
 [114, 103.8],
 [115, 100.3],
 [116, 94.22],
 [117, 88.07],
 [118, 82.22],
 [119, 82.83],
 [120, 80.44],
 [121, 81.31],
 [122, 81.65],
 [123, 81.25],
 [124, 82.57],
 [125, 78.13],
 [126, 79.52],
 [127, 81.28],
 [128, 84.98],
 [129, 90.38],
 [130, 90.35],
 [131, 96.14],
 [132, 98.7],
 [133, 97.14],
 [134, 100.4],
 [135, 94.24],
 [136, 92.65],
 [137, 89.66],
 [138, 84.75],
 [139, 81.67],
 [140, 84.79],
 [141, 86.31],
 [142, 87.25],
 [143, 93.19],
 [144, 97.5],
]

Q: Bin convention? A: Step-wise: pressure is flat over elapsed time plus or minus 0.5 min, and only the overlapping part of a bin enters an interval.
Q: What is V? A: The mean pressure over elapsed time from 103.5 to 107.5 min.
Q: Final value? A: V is 125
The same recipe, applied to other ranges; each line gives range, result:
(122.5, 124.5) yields 81.9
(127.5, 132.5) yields 92.1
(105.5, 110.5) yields 116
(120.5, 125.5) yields 81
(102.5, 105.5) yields 132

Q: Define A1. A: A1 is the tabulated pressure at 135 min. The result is 94.24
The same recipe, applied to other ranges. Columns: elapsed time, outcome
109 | 112.3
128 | 84.98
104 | 131.3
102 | 139.4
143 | 93.19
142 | 87.25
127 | 81.28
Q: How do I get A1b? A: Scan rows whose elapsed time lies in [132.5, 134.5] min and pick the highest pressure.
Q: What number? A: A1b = 100.4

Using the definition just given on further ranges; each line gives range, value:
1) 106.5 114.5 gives 118.4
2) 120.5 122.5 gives 81.65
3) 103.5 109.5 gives 131.3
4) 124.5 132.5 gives 98.7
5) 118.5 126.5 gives 82.83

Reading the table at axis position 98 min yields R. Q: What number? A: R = 152.5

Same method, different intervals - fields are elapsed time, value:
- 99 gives 150.7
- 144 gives 97.5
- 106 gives 121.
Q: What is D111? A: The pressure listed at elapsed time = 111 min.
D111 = 114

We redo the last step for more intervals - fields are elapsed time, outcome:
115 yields 100.3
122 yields 81.65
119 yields 82.83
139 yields 81.67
